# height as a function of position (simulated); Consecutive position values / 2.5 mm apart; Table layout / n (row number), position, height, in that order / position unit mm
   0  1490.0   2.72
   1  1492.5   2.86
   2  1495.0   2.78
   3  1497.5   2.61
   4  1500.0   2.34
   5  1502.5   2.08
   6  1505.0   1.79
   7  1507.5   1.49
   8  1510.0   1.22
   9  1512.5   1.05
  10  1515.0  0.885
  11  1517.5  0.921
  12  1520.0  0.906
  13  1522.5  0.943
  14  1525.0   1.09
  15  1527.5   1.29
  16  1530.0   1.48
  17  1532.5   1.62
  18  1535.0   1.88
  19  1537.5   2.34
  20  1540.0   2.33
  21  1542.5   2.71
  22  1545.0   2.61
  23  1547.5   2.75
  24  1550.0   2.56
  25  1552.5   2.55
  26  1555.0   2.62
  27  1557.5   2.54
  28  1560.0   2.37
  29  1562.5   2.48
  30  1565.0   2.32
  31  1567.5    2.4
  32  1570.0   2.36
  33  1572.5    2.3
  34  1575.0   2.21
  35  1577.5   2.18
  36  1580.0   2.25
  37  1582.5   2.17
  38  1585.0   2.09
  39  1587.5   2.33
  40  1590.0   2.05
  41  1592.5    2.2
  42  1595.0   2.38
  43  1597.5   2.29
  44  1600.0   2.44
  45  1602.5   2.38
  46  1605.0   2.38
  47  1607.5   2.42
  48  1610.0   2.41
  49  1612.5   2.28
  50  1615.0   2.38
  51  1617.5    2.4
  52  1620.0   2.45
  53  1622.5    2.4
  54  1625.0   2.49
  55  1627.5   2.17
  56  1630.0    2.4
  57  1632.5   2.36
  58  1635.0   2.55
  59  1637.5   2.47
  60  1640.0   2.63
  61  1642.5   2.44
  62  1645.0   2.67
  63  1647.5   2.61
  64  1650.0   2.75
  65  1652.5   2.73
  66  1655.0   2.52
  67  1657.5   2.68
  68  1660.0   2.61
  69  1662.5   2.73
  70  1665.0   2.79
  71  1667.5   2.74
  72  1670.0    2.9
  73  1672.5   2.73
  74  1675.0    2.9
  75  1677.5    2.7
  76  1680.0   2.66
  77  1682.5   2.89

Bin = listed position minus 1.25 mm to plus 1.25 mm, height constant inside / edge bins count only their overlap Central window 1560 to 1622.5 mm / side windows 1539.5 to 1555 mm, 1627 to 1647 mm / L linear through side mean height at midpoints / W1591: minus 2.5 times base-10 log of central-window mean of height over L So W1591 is 0.099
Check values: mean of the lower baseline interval 2.6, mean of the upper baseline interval 2.48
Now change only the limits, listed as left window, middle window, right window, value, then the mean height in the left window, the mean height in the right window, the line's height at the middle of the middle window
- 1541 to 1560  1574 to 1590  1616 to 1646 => 0.16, 2.6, 2.45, 2.54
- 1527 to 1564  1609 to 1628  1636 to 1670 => 0.07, 2.3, 2.65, 2.54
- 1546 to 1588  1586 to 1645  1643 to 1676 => 0.08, 2.38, 2.71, 2.56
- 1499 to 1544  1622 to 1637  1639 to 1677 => 0.03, 1.58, 2.7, 2.46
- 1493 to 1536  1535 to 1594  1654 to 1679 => -0.22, 1.57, 2.73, 1.95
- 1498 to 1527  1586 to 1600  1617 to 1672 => -0.08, 1.37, 2.57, 2.1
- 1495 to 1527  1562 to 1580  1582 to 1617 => -0.13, 1.49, 2.3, 2.04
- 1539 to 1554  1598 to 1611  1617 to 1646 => 0.04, 2.59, 2.45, 2.5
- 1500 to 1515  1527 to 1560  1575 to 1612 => -0.22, 1.54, 2.28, 1.85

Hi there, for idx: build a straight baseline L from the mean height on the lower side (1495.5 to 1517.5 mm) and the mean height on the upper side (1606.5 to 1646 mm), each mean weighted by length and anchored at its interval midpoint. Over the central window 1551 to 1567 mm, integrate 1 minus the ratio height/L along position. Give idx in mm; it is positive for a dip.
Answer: -3.8 mm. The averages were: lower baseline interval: 1.68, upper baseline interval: 2.43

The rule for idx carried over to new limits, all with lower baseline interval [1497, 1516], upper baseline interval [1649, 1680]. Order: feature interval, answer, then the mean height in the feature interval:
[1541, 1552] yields -4.08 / 2.64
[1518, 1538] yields 4.67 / 1.39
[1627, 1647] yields 0.52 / 2.48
